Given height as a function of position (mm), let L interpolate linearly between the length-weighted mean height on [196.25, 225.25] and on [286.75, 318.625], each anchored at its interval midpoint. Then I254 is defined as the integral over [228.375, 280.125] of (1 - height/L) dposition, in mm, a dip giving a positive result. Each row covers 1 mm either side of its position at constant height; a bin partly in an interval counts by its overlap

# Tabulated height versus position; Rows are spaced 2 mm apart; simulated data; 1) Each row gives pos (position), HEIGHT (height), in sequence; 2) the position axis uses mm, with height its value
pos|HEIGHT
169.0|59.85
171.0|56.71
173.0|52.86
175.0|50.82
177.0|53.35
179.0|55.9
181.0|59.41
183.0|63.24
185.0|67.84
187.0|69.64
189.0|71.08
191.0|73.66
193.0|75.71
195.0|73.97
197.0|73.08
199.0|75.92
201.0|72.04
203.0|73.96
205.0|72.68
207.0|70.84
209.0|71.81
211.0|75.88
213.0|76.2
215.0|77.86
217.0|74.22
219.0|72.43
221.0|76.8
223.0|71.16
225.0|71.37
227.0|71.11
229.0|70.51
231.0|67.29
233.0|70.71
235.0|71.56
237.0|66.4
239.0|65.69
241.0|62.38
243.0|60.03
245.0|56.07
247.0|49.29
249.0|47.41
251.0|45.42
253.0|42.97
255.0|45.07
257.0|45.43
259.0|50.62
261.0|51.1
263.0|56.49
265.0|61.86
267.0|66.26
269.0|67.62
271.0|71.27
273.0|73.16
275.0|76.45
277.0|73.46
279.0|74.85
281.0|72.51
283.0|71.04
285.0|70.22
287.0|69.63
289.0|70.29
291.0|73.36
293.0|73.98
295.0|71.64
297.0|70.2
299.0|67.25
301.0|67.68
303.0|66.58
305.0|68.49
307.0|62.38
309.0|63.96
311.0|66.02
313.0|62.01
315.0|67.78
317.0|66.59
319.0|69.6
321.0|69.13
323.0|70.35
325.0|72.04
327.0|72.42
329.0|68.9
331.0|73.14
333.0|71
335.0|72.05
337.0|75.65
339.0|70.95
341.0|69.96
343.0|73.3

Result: 7.2 mm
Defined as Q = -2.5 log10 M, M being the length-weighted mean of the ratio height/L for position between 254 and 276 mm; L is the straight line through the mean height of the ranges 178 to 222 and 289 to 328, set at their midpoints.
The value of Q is 0.15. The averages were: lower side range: 71.6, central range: 60.5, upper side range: 68.5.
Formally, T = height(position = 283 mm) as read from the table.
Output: 71.04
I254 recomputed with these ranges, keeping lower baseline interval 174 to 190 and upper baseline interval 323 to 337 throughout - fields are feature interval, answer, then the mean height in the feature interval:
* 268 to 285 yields -1.1 mm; 72.4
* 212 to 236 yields -3.1 mm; 72.6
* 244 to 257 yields 3.7 mm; 47.5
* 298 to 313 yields 0.9 mm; 65.8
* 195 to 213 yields -3.0 mm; 73.5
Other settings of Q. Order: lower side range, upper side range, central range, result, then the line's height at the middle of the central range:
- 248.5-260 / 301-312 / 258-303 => -0.22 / 55.9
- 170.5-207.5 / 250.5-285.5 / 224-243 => -0.07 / 64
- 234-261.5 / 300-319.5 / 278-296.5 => -0.17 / 61.8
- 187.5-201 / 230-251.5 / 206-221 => -0.09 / 68.2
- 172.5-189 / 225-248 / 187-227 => -0.18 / 62.3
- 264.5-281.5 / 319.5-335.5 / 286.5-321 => 0.05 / 71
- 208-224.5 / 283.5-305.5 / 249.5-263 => 0.45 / 72.2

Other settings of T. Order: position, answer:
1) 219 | 72.43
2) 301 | 67.68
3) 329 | 68.9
